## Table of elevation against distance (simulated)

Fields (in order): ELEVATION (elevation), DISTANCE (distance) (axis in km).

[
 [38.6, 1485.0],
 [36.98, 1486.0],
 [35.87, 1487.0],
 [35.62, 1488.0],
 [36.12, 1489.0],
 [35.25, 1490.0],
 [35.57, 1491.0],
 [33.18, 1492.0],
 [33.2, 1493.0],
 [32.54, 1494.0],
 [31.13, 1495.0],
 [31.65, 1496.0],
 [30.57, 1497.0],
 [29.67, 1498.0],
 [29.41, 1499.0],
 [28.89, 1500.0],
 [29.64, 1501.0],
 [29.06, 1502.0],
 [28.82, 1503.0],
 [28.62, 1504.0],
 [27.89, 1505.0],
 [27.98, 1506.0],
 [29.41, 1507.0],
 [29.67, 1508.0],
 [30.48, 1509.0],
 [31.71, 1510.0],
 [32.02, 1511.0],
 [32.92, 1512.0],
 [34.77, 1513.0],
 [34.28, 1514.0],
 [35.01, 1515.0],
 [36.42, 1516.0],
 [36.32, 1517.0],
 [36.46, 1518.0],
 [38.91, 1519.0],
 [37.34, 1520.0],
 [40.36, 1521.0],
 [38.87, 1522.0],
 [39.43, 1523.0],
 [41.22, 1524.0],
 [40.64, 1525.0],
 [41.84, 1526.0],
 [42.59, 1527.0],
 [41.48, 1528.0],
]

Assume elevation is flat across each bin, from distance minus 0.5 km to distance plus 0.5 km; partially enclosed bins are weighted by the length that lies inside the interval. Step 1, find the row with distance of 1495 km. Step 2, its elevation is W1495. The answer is 31.13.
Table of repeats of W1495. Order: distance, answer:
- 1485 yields 38.6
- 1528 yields 41.48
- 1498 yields 29.67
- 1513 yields 34.77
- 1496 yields 31.65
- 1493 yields 33.2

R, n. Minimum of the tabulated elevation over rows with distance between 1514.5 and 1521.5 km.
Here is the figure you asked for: 35.01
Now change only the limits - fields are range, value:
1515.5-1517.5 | 36.32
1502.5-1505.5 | 27.89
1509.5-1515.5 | 31.71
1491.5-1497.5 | 30.57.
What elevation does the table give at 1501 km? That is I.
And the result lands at 29.64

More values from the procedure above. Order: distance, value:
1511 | 32.02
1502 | 29.06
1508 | 29.67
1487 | 35.87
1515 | 35.01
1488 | 35.62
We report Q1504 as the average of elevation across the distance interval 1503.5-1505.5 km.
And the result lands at 28.3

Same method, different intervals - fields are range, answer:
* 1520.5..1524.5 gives 40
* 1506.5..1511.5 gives 30.7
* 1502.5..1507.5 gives 28.5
